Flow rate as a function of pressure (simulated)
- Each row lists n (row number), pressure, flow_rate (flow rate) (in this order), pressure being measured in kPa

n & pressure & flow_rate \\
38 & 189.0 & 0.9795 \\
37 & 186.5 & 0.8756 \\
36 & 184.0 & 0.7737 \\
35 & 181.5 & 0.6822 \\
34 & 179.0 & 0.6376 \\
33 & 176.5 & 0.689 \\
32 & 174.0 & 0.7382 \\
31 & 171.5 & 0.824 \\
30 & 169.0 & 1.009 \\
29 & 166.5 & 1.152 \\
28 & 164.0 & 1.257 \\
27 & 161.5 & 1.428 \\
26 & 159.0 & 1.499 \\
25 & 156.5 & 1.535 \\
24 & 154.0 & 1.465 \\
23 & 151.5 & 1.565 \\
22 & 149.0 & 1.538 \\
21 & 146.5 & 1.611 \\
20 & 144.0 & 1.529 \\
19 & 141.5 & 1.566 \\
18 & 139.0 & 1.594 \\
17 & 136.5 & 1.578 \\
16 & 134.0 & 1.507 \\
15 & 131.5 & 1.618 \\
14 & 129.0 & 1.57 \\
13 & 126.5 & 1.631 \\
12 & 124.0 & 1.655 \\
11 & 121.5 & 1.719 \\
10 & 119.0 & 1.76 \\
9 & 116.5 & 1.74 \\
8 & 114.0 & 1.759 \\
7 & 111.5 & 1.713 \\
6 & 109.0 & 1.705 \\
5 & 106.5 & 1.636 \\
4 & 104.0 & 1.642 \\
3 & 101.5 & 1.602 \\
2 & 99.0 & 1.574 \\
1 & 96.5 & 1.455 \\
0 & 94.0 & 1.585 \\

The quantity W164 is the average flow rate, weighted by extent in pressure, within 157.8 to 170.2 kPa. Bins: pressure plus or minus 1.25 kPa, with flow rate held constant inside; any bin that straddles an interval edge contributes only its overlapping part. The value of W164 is 1.27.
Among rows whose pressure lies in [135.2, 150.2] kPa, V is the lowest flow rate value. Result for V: 1.529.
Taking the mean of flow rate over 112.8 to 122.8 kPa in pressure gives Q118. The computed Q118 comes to 1.74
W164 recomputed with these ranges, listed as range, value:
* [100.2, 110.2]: 1.65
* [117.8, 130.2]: 1.67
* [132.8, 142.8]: 1.56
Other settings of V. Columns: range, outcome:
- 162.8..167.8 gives 1.152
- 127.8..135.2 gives 1.507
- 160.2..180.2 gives 0.6376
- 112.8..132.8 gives 1.57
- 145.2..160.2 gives 1.465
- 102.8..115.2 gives 1.636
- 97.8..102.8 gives 1.574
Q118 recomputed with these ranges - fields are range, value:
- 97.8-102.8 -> 1.59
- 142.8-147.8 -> 1.57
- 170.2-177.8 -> 0.751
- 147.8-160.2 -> 1.52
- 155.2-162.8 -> 1.49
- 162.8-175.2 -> 0.996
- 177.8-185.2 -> 0.698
